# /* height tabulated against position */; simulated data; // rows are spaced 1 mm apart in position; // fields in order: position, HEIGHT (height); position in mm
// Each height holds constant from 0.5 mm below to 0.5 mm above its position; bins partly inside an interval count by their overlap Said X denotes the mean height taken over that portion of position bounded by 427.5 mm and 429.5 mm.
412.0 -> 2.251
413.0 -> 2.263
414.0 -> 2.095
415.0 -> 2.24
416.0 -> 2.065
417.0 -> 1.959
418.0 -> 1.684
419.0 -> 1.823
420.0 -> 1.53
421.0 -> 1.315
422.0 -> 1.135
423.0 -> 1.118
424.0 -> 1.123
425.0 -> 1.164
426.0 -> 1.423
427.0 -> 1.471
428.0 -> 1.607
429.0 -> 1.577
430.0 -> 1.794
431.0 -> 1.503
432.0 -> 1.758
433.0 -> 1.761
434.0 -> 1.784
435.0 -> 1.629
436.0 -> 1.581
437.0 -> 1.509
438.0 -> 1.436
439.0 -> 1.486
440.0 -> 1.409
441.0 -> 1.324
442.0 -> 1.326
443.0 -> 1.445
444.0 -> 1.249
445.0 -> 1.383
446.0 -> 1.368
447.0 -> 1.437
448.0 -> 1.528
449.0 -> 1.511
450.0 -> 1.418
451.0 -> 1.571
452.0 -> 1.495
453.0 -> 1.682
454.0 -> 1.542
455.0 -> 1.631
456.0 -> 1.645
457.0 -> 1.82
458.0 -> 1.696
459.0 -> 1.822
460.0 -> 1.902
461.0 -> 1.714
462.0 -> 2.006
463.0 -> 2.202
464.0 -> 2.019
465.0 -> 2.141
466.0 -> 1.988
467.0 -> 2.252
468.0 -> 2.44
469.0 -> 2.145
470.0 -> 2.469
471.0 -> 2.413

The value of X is 1.59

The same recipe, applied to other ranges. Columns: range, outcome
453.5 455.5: 1.59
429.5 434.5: 1.72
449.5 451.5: 1.49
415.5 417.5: 2.01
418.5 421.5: 1.56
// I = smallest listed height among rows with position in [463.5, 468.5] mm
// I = 1.988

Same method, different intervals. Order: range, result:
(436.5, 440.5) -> 1.409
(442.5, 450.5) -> 1.249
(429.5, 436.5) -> 1.503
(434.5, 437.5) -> 1.509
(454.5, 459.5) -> 1.631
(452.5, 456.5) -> 1.542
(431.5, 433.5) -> 1.758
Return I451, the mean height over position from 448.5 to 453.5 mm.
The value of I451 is 1.54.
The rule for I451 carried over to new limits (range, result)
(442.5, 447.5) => 1.38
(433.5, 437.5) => 1.63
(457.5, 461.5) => 1.78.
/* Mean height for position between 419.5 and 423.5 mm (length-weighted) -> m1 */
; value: 1.27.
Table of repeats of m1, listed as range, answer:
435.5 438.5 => 1.51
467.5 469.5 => 2.29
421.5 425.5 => 1.14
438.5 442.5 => 1.39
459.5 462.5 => 1.87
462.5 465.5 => 2.12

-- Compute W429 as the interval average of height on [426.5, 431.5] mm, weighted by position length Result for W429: 1.59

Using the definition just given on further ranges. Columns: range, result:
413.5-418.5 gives 2.01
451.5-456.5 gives 1.6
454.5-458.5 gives 1.7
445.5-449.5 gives 1.46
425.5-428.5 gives 1.5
